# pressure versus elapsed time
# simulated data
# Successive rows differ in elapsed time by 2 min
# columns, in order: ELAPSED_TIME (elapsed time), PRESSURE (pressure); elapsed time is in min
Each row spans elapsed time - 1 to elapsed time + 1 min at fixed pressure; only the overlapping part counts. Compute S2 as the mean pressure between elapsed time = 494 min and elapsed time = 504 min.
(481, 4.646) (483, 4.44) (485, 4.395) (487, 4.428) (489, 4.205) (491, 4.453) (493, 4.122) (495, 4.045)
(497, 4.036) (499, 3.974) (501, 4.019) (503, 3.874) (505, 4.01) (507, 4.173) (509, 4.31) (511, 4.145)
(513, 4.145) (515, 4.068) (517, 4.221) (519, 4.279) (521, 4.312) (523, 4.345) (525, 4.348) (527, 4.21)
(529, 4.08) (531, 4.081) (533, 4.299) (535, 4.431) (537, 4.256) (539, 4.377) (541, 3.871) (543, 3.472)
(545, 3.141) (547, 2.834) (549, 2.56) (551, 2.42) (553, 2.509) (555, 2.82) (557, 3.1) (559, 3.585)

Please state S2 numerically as 3.99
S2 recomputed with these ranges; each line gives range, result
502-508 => 4.02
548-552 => 2.49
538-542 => 4.12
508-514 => 4.2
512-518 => 4.14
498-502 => 4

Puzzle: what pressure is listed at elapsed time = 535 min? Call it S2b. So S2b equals 4.431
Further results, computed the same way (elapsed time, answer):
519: 4.279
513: 4.145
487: 4.428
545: 3.141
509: 4.31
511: 4.145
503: 3.874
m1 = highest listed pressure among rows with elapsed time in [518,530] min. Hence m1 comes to 4.348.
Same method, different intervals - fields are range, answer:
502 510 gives 4.31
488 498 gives 4.453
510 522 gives 4.312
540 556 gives 3.871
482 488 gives 4.44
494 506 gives 4.045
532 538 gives 4.431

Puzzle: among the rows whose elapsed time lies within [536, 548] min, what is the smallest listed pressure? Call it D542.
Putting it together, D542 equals 2.834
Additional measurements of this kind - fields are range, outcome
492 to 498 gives 4.036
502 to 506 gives 3.874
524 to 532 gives 4.08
